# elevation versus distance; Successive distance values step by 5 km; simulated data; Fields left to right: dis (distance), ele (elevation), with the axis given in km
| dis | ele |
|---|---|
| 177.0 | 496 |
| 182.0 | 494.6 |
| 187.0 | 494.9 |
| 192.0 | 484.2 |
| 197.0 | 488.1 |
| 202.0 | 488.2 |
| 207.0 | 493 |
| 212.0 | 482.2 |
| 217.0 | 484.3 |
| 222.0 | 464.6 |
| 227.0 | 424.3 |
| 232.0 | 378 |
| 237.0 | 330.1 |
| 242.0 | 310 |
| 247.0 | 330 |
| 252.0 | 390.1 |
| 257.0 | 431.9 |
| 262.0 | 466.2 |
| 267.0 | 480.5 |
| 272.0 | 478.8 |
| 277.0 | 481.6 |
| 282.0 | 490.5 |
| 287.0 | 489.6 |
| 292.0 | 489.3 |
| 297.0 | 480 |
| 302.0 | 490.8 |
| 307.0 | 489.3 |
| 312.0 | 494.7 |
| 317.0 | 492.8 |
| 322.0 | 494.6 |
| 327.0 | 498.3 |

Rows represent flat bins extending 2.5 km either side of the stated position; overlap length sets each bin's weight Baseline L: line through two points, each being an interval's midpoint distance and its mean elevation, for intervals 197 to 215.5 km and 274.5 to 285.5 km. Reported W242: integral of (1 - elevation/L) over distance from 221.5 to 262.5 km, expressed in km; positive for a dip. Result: 8.6 km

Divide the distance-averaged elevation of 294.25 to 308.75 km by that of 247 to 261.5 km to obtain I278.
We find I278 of 1.20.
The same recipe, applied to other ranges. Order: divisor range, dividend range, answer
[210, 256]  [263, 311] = 1.21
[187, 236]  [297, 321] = 1.06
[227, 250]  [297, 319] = 1.41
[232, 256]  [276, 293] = 1.40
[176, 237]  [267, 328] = 1.05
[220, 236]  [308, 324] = 1.20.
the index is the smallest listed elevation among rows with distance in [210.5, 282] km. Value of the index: 310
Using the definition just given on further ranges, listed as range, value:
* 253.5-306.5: 431.9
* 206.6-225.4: 464.6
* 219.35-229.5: 424.3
